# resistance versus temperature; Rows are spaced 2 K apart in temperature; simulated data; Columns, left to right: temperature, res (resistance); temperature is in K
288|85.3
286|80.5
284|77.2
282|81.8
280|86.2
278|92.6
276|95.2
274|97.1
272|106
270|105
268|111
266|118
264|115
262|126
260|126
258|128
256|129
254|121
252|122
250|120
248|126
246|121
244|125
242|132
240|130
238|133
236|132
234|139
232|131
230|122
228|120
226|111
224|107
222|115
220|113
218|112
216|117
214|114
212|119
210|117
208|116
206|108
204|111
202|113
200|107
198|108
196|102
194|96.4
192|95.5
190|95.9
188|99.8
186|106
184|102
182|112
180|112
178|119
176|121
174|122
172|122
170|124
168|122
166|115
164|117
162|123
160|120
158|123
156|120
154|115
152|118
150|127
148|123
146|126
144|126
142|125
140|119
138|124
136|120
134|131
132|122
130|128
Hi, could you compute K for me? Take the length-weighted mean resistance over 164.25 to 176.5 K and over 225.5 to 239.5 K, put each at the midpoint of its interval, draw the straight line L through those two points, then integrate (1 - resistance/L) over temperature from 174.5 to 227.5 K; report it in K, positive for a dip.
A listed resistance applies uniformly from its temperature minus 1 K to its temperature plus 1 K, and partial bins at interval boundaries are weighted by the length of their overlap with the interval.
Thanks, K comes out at 6.10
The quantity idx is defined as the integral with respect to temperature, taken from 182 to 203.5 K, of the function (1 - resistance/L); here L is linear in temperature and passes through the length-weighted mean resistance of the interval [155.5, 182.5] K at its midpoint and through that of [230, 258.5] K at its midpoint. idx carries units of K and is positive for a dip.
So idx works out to 3.3 K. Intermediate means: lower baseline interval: 120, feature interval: 103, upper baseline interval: 128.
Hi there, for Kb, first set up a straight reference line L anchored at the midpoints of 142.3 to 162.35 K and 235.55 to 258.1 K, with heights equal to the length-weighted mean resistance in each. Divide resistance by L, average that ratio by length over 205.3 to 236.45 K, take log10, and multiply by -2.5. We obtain 0.06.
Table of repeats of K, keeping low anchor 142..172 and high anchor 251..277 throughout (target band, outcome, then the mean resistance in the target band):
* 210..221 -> 0.3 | 115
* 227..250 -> -2.2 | 128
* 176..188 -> 1.0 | 110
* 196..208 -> 1.0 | 109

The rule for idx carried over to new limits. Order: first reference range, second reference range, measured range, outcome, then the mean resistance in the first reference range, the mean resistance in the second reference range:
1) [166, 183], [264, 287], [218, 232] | -1.0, 119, 96.4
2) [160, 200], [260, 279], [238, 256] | -2.7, 111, 108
